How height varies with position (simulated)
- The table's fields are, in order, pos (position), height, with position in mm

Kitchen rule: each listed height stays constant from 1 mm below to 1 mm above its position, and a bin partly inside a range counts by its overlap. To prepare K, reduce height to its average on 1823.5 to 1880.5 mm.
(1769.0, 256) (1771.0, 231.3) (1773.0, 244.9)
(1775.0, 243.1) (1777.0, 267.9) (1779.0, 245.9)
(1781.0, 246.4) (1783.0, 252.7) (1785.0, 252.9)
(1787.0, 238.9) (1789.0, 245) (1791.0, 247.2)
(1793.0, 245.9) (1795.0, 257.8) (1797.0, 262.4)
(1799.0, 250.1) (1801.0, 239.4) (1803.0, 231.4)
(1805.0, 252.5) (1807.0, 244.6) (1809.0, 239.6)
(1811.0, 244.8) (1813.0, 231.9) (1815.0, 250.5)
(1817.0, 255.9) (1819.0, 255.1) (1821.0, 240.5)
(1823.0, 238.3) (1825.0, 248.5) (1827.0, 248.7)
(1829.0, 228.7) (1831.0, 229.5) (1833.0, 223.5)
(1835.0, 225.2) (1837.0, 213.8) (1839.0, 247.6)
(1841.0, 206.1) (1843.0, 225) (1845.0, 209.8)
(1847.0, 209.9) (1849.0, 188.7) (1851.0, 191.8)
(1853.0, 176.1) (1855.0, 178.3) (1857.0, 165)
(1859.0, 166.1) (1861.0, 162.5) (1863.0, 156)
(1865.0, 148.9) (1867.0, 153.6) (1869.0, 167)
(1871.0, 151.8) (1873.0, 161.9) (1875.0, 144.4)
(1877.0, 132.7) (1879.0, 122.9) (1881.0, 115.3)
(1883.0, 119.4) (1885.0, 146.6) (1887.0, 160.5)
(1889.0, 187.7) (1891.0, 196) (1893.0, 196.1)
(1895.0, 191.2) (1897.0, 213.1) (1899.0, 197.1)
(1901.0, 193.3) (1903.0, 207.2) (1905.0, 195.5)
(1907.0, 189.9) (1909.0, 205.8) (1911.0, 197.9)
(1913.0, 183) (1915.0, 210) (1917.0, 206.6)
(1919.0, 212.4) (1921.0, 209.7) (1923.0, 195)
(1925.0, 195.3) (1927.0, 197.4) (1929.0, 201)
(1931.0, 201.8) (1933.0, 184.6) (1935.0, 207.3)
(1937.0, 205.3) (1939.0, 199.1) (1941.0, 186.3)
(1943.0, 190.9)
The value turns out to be 189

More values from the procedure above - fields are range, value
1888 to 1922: 200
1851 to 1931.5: 178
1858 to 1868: 157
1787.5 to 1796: 248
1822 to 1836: 235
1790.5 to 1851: 236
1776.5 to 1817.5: 247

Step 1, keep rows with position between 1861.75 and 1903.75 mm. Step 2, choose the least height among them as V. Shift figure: 115.3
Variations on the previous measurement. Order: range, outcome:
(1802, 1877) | 132.7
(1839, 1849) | 188.7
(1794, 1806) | 231.4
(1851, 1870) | 148.9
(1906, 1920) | 183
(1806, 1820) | 231.9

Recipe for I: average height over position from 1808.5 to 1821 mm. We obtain 246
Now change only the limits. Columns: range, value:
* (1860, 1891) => 150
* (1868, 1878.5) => 150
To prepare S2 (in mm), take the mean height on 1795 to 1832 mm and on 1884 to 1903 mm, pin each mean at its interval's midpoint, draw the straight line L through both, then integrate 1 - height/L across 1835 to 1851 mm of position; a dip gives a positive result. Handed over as 0.7 mm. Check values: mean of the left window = 244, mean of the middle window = 214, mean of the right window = 188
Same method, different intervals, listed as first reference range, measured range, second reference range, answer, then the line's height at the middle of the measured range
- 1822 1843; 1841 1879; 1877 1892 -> 3.4 mm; 187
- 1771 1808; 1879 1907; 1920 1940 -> 4.6 mm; 212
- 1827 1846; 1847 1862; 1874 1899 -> 1.8 mm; 202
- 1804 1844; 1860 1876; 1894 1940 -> 4.7 mm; 220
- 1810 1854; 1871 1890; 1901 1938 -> 6.1 mm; 212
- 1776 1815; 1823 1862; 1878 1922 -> 2.0 mm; 219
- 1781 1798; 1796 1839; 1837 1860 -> -3.1 mm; 225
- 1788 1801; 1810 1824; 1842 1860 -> -1.2 mm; 226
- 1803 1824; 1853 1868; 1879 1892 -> 1.8 mm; 184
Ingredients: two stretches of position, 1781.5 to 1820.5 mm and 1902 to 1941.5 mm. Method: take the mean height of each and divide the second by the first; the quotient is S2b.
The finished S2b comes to 0.81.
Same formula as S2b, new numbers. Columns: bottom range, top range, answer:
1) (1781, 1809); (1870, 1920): 0.72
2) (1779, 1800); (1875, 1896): 0.63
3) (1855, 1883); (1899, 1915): 1.32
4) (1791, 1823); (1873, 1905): 0.68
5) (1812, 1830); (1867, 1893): 0.62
